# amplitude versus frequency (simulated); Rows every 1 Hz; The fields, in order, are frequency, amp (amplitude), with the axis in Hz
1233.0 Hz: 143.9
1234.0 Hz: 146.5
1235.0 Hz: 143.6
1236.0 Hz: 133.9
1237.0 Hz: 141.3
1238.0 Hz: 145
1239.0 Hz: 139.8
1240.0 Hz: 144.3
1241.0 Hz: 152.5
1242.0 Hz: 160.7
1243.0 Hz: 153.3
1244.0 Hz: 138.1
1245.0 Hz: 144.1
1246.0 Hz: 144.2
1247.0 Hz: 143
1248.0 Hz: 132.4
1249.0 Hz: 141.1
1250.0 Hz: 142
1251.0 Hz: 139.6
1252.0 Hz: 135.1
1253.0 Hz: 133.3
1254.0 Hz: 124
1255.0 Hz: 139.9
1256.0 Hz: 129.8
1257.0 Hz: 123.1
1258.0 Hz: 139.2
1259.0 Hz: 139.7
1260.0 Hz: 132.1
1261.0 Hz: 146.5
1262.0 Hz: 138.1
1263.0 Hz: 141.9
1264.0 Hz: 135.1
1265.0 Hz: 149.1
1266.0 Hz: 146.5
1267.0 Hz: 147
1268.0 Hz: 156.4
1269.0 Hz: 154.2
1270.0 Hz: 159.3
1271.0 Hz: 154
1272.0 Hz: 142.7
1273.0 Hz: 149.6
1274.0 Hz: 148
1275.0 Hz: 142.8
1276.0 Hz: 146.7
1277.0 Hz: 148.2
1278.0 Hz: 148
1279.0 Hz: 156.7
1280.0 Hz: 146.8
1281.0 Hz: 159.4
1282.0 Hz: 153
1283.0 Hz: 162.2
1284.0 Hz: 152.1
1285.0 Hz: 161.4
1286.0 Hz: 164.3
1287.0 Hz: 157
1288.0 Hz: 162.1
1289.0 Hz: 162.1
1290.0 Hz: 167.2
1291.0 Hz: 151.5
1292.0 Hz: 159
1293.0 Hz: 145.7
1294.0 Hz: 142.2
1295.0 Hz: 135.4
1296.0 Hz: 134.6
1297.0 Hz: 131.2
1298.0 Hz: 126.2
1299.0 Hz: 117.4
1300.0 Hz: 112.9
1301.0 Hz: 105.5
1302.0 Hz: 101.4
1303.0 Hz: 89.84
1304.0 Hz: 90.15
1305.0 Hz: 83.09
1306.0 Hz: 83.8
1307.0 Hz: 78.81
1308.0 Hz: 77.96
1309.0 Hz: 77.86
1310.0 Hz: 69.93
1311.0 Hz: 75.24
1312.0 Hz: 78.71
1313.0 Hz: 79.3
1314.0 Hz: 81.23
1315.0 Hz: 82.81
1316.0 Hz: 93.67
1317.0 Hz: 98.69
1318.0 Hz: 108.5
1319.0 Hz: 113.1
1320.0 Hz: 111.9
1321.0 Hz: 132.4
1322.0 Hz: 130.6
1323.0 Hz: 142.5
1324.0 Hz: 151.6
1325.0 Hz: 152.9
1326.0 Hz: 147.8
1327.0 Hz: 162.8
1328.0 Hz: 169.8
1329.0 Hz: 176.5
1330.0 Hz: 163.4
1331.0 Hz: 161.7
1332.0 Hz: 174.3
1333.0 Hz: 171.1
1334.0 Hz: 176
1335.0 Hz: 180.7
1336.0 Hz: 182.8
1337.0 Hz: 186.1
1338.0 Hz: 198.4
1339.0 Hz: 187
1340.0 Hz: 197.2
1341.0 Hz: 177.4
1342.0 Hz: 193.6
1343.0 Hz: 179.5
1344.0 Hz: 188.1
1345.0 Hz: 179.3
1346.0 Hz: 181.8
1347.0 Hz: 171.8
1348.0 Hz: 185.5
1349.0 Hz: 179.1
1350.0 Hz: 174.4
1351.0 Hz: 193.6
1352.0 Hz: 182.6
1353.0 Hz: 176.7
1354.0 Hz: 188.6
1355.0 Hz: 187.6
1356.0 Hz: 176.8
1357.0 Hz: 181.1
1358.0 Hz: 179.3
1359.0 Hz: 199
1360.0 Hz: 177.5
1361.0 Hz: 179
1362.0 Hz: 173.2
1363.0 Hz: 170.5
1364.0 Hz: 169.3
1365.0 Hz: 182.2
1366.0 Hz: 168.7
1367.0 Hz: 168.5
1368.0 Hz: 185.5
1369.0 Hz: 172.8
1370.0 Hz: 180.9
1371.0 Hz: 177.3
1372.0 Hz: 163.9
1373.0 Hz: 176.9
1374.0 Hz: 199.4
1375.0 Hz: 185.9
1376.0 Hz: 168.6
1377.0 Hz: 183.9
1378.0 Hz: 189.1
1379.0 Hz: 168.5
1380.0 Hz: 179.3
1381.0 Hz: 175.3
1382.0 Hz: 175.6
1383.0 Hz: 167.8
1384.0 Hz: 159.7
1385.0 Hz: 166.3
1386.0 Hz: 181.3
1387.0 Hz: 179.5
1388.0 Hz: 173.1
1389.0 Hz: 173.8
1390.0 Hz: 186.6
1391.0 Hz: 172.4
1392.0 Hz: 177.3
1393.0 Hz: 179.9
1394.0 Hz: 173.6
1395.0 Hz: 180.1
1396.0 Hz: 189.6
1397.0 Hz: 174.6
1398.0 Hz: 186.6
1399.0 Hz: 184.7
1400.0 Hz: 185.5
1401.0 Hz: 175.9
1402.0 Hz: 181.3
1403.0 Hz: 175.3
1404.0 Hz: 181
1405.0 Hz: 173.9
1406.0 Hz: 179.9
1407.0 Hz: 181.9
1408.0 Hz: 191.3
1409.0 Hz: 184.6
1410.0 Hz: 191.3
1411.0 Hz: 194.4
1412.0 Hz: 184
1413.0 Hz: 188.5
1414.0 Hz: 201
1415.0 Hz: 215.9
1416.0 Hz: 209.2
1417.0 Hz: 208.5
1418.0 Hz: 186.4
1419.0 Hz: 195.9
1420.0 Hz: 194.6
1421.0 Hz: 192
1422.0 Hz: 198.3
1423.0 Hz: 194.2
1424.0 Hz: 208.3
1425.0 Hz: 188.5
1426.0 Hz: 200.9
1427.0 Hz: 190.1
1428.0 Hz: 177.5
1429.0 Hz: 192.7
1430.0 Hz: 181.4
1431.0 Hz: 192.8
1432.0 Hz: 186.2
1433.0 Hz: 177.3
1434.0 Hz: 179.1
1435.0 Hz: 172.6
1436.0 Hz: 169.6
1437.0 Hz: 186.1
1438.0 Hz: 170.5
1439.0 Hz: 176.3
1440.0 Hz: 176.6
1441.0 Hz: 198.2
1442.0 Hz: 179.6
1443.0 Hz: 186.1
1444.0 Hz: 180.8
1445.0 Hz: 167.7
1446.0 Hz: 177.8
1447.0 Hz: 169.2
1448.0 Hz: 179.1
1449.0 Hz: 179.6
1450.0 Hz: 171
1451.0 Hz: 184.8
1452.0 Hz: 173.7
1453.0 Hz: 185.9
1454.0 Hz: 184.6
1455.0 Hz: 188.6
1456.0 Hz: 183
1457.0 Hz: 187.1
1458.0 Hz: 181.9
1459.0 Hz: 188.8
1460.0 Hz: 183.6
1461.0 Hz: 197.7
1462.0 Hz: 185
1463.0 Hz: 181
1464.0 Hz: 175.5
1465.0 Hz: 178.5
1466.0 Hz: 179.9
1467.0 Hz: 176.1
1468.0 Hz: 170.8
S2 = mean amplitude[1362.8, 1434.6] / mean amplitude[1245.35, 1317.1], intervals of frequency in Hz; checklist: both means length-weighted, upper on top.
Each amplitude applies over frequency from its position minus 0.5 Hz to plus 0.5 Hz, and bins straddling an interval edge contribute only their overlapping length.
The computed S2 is 1.40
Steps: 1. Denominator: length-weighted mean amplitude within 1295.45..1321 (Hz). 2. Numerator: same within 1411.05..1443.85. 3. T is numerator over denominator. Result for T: 1.95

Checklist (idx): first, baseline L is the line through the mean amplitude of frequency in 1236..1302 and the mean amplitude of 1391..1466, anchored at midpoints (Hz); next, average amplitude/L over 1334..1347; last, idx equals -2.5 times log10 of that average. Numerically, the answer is -0.143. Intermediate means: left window 144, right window 185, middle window 185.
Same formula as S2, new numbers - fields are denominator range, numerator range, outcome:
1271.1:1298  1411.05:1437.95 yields 1.27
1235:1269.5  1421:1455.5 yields 1.30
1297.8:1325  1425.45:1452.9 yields 1.80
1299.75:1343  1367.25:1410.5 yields 1.36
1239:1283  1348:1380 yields 1.24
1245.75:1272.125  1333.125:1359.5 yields 1.30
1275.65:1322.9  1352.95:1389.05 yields 1.45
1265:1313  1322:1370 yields 1.34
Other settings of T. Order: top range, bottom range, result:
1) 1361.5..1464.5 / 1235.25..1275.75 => 1.28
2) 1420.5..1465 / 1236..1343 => 1.32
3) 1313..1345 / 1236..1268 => 1.09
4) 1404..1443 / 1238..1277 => 1.32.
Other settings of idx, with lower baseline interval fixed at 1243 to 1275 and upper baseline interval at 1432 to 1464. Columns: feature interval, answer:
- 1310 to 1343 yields 0.09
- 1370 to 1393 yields -0.06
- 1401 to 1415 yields -0.08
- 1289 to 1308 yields 0.24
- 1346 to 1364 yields -0.12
